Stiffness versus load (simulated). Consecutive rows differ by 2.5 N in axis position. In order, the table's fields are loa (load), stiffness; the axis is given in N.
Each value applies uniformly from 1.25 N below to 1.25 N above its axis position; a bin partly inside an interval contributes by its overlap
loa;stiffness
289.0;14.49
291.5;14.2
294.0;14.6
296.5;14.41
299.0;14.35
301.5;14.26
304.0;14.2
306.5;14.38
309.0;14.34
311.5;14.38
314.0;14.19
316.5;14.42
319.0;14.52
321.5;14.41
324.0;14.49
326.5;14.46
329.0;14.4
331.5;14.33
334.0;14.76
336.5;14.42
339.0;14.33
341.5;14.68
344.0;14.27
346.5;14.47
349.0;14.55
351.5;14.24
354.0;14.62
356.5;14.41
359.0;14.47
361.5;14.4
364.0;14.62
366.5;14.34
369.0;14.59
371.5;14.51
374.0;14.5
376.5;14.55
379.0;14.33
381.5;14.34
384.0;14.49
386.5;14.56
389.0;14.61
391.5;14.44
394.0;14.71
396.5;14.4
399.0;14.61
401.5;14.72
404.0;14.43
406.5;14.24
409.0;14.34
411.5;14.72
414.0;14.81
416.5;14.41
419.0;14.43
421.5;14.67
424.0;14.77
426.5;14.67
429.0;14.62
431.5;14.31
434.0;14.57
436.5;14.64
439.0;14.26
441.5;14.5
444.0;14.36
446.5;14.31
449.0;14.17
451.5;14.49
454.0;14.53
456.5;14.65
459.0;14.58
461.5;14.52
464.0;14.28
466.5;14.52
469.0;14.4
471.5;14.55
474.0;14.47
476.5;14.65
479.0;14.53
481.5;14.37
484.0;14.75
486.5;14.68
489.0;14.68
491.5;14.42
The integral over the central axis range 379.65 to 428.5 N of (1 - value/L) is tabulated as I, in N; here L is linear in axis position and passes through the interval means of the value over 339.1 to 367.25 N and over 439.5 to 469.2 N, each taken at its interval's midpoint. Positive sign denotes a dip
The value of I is -0.3 N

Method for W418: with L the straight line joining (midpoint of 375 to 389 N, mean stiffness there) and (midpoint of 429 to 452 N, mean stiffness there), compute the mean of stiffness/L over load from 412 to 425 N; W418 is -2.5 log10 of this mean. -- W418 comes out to -0.01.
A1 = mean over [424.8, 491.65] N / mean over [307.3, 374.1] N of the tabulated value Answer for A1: 1.00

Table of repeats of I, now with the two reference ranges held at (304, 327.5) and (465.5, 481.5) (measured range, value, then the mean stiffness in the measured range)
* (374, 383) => 0.0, 14.4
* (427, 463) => 0.0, 14.5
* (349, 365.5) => -0.1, 14.5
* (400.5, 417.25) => -0.1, 14.5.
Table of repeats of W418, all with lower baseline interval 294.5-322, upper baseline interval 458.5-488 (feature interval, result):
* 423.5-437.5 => -0.01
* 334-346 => -0.01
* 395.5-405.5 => -0.01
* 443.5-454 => 0.01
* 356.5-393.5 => 0.00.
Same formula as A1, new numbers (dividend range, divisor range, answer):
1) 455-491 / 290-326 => 1.01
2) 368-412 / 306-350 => 1.00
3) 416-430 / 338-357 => 1.01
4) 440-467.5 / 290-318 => 1.01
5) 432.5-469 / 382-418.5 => 0.99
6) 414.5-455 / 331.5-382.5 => 1.00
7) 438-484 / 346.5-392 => 1.00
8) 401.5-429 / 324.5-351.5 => 1.01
